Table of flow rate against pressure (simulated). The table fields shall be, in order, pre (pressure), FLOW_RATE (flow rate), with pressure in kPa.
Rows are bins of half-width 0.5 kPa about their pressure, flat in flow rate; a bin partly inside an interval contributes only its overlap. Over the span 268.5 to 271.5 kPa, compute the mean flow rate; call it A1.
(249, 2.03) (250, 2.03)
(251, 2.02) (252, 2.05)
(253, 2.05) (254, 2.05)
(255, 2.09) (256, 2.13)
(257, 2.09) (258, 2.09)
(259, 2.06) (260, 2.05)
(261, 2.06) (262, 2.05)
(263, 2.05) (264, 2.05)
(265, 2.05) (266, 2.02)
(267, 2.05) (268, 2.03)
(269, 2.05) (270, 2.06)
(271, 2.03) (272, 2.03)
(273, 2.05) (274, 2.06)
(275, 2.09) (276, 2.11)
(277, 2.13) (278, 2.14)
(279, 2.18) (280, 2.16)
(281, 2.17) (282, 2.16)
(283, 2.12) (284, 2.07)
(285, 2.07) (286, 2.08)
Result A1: 2.05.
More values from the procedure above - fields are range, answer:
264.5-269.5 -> 2.04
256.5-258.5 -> 2.09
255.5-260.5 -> 2.08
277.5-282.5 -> 2.16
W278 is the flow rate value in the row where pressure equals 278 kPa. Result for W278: 2.14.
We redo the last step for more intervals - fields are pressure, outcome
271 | 2.03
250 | 2.03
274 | 2.06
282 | 2.16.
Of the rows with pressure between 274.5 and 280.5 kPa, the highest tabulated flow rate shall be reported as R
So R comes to 2.18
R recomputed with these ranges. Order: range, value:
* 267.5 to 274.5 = 2.06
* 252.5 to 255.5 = 2.09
